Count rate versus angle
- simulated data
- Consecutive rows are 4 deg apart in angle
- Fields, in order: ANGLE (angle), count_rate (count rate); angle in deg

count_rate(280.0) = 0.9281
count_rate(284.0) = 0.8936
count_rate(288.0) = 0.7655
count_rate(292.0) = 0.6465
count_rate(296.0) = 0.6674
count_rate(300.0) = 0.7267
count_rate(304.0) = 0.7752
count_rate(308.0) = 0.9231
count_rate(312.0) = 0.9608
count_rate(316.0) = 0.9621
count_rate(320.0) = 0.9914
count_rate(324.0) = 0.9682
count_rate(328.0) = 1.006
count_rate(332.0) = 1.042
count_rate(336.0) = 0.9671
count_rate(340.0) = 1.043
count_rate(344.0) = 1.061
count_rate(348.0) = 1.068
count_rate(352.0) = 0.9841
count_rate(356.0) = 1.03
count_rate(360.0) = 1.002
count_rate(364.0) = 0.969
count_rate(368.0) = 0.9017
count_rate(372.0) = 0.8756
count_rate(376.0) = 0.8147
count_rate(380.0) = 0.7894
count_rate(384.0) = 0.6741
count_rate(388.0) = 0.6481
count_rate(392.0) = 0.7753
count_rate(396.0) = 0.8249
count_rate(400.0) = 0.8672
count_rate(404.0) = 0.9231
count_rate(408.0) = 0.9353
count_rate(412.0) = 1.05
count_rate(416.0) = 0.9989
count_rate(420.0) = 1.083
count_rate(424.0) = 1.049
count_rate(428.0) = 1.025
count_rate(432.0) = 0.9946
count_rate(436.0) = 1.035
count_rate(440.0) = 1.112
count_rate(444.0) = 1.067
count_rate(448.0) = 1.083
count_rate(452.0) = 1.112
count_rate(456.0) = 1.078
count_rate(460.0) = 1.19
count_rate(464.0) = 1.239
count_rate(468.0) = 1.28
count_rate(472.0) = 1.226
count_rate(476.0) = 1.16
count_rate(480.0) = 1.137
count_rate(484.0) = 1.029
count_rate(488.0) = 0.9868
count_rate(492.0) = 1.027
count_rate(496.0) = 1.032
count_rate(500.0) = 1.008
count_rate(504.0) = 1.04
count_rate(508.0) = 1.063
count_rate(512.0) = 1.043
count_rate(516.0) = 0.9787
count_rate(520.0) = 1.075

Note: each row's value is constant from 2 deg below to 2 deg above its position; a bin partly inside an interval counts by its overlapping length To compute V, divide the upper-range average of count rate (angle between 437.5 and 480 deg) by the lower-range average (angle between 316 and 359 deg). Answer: 1.1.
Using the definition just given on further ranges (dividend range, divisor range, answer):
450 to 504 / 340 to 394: 1.24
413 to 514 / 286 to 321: 1.32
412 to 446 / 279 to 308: 1.35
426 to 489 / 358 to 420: 1.27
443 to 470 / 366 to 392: 1.47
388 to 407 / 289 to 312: 1.08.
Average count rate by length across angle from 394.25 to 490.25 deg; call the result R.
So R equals 1.06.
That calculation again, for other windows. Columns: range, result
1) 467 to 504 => 1.09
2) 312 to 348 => 1.01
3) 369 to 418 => 0.849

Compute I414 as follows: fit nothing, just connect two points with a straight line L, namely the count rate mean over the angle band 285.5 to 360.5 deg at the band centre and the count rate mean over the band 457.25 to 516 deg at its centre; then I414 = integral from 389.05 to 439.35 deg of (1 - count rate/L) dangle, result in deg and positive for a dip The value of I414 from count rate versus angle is 3.03 deg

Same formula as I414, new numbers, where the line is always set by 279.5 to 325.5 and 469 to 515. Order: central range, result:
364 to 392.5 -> 4.2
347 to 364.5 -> -1.9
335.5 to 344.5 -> -1.4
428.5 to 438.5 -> -0.2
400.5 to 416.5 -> 0.1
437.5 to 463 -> -2.2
